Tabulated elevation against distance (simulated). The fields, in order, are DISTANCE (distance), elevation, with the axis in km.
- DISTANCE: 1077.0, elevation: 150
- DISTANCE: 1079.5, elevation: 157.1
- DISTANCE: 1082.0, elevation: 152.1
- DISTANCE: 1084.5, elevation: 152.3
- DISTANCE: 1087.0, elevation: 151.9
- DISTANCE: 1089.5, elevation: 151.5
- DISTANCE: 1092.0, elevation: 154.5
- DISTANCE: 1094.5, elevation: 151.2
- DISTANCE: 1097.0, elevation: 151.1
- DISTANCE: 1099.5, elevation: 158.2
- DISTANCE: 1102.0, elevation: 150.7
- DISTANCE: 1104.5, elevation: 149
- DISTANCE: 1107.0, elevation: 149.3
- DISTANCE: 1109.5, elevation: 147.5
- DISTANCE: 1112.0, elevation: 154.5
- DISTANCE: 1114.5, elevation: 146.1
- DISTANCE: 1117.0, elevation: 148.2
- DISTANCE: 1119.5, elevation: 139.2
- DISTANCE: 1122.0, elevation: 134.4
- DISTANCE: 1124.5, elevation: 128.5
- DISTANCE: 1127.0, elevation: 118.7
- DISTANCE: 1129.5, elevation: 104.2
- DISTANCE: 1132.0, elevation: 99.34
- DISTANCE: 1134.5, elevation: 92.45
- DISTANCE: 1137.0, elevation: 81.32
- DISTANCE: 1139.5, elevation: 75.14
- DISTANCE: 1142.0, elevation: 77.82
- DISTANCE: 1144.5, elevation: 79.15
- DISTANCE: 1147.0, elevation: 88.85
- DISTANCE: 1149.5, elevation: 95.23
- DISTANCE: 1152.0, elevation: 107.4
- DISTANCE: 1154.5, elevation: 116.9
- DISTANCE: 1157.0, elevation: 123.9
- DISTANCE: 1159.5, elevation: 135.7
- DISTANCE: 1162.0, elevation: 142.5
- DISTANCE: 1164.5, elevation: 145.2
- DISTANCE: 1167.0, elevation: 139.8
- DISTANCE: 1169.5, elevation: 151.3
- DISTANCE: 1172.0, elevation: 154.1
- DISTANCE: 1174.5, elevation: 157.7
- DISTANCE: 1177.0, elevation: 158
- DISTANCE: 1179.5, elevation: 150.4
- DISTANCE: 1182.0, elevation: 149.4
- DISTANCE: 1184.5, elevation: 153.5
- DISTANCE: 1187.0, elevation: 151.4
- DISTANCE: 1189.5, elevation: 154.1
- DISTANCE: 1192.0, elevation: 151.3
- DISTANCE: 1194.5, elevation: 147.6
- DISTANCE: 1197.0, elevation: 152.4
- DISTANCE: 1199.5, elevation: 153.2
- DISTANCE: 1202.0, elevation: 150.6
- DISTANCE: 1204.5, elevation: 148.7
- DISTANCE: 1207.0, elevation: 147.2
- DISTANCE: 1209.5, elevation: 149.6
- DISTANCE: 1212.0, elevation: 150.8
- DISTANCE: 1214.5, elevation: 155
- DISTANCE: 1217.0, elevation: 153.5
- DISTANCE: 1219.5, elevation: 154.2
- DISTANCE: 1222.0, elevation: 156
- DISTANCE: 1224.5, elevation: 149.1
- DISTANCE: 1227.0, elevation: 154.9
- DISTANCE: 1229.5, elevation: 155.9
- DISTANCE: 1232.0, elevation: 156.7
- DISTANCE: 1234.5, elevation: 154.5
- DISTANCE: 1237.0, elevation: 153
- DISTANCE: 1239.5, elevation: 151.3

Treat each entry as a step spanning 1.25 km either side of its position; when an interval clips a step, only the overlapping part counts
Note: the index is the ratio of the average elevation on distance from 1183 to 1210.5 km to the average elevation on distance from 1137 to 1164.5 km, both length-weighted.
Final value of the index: 1.44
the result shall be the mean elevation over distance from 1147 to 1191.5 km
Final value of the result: 139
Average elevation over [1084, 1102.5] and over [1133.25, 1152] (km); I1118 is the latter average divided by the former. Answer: 0.56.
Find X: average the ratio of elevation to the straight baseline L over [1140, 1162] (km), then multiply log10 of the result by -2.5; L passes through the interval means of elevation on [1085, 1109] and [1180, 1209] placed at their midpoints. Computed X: 0.40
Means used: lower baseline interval 152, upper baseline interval 151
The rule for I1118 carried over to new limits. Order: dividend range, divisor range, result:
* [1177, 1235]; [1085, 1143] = 1.16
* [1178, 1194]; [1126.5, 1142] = 1.64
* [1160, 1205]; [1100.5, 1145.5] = 1.24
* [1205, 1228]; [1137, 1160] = 1.55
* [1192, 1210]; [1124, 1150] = 1.60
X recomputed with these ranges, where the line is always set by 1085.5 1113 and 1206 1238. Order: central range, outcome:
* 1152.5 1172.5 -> 0.117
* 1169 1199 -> 0.000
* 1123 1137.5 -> 0.394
